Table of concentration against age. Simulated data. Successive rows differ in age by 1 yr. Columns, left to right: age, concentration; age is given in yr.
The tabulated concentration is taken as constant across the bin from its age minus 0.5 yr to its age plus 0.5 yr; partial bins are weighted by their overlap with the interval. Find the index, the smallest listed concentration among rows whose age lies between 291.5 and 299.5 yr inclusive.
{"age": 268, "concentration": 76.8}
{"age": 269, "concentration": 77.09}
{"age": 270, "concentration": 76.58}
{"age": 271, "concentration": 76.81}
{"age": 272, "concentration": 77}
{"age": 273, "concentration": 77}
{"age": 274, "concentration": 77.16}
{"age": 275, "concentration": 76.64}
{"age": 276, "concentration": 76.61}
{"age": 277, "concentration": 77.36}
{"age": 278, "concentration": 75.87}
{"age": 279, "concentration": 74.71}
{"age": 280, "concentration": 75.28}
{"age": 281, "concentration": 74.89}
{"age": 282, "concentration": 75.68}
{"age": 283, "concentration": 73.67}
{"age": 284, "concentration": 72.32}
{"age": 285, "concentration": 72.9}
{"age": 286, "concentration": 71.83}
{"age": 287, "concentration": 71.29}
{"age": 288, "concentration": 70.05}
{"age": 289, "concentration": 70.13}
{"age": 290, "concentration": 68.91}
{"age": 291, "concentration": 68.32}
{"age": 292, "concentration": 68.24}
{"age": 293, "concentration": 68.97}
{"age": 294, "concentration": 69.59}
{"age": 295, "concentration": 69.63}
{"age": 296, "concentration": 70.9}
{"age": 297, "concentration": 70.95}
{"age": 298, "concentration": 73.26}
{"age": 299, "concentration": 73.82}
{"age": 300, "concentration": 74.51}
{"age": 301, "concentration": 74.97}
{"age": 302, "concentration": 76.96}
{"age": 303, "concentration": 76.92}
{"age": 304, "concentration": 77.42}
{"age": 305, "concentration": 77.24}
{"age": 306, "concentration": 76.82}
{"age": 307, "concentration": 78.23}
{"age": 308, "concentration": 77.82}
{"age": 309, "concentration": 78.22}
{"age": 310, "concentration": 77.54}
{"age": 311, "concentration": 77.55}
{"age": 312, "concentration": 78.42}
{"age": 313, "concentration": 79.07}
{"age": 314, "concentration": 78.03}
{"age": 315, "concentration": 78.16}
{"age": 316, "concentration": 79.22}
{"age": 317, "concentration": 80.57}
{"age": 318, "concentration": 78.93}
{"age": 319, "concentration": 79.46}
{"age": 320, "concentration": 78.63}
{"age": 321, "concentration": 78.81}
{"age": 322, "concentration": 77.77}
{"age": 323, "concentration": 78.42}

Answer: 68.24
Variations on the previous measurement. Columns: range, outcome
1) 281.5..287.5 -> 71.29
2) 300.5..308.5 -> 74.97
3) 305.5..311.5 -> 76.82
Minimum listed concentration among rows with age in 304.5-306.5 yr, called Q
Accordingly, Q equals 76.82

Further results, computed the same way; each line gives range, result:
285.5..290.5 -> 68.91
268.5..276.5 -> 76.58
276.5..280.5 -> 74.71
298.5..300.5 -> 73.82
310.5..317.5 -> 77.55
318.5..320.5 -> 78.63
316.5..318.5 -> 78.93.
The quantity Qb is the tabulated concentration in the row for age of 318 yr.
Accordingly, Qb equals 78.93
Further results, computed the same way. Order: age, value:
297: 70.95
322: 77.77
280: 75.28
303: 76.92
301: 74.97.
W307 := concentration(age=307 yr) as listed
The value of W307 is 78.23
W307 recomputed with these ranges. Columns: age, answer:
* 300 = 74.51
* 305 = 77.24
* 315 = 78.16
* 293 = 68.97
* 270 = 76.58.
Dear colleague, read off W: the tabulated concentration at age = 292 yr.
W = 68.24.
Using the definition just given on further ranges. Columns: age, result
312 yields 78.42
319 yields 79.46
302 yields 76.96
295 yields 69.63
